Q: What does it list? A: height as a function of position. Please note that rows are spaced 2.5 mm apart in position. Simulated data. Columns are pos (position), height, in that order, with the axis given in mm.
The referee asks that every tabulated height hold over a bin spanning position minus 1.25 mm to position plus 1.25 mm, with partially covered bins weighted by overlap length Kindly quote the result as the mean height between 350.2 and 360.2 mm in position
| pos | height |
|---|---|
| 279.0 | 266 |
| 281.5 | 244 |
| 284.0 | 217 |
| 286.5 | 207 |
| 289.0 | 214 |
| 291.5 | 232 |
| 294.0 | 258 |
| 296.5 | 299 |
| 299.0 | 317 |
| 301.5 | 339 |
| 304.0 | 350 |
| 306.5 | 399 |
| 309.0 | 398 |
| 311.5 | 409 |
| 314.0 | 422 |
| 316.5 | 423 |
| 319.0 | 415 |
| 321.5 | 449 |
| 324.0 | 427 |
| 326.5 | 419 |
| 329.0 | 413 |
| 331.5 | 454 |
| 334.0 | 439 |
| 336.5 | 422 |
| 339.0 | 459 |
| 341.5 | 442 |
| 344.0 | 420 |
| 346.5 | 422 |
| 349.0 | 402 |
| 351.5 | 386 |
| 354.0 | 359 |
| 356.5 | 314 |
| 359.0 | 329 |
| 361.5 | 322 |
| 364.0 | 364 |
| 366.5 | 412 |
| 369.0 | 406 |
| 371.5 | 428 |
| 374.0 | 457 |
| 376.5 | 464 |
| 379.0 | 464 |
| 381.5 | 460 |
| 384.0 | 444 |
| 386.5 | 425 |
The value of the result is 347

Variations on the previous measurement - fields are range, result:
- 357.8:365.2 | 338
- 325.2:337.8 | 430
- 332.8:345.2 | 436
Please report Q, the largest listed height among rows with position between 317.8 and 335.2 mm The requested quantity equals 454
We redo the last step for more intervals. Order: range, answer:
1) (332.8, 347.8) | 459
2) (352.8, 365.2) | 364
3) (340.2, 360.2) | 442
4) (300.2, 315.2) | 422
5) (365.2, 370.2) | 412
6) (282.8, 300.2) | 317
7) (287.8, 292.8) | 232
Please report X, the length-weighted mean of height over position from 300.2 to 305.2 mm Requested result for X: 344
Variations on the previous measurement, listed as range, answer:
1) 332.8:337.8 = 431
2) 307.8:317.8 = 413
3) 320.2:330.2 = 427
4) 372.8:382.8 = 461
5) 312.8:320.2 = 420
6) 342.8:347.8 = 421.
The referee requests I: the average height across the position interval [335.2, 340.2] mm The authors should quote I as 440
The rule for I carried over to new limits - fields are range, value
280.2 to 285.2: 231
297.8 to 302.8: 328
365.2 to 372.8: 415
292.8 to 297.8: 279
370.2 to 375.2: 442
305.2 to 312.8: 402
